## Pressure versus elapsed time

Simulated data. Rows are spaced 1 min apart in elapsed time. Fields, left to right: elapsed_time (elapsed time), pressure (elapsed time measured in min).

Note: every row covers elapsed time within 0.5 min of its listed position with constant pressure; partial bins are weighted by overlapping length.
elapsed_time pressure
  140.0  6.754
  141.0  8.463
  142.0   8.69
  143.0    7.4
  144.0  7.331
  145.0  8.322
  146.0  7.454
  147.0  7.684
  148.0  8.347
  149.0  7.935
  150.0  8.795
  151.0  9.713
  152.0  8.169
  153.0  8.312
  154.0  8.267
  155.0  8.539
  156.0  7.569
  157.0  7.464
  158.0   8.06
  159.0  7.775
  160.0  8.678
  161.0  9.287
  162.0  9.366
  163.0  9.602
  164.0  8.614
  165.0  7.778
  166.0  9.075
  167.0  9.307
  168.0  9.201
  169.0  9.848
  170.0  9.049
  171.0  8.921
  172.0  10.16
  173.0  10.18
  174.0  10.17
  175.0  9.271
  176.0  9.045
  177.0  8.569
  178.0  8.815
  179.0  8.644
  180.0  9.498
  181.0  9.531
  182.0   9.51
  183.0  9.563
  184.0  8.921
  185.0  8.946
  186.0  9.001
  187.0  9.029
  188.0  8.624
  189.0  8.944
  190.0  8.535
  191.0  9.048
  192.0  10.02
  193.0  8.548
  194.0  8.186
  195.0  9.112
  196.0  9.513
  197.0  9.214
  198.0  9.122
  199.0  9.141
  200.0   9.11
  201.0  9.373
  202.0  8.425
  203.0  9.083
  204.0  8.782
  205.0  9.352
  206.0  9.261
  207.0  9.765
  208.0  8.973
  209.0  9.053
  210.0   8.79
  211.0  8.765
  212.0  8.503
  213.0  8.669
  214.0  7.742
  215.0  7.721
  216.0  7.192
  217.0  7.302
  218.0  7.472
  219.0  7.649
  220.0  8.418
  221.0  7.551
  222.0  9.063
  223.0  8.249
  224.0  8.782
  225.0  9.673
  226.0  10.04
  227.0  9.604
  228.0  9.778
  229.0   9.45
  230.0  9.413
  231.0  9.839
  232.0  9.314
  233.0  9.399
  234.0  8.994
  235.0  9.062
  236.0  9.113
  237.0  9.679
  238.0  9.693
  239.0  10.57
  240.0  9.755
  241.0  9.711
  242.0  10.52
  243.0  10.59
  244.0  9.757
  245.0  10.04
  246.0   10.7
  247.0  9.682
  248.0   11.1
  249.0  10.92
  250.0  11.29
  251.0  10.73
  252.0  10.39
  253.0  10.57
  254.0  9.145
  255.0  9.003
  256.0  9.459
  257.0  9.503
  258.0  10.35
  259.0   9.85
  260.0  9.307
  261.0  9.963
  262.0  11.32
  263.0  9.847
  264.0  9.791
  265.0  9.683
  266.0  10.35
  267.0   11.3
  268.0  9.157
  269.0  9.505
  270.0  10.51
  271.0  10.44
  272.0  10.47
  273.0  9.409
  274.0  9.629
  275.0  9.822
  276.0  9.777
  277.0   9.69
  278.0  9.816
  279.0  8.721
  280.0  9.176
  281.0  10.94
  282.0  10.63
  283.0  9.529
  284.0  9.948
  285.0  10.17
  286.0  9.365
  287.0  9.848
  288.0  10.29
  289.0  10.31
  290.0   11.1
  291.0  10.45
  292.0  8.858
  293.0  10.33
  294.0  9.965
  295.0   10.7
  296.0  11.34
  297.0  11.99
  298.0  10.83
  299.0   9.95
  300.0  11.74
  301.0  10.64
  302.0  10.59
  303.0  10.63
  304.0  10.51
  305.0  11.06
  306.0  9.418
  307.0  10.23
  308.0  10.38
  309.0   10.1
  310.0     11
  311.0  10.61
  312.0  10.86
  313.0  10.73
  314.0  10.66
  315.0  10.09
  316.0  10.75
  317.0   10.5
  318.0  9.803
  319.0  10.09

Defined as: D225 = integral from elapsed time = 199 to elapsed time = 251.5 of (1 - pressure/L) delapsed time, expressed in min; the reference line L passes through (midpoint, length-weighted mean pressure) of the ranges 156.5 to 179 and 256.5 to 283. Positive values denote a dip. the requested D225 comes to 1.58 min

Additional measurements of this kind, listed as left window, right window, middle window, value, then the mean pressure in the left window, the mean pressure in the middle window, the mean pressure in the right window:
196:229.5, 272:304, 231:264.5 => -1.9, 8.77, 9.97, 10.2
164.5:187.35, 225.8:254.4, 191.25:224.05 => 3.1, 9.22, 8.66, 9.96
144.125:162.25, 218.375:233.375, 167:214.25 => -2.3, 8.28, 9.11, 9.07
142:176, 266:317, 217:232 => 0.9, 8.66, 8.89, 10.3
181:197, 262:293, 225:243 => -0.3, 9.05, 9.67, 9.98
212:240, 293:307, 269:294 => 0.7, 8.88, 9.96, 10.7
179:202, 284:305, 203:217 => 1.1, 9.09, 8.63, 10.5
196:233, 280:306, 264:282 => 0.2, 8.84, 9.92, 10.4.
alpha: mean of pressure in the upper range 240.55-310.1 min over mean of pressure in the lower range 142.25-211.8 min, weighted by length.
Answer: 1.15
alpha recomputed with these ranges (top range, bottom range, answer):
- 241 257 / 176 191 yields 1.13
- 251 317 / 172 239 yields 1.13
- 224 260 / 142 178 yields 1.14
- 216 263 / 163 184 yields 1.04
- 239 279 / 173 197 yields 1.10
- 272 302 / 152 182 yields 1.14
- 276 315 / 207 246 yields 1.14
